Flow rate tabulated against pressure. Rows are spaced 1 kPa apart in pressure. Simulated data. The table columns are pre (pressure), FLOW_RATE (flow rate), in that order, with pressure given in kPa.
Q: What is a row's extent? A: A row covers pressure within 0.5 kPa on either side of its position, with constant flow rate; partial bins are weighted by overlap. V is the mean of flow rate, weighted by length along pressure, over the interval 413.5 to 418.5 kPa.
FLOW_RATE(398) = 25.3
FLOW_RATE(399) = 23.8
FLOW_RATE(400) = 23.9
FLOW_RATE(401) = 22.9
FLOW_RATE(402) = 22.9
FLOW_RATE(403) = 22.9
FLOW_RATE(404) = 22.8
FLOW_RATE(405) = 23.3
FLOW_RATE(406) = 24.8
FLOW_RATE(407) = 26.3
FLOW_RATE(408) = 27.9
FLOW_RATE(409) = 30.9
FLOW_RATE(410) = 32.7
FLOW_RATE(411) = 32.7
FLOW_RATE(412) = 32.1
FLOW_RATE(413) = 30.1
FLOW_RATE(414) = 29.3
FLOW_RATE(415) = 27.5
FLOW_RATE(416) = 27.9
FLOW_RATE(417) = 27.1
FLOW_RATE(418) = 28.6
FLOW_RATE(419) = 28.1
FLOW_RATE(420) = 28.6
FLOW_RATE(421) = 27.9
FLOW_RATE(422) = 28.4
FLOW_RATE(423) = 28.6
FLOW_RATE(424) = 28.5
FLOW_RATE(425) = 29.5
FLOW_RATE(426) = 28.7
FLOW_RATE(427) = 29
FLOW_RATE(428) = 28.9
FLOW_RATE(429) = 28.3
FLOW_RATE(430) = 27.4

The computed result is 28.1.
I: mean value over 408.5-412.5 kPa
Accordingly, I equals 32.1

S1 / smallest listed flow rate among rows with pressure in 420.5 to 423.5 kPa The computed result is 27.9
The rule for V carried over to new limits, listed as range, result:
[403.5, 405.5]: 23.1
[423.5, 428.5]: 28.9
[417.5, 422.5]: 28.3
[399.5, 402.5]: 23.2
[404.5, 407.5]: 24.8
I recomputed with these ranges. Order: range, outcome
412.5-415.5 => 29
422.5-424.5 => 28.6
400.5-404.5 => 22.9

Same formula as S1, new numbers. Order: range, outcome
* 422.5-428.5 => 28.5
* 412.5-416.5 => 27.5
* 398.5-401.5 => 22.9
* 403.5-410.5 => 22.8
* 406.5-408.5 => 26.3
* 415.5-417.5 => 27.1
